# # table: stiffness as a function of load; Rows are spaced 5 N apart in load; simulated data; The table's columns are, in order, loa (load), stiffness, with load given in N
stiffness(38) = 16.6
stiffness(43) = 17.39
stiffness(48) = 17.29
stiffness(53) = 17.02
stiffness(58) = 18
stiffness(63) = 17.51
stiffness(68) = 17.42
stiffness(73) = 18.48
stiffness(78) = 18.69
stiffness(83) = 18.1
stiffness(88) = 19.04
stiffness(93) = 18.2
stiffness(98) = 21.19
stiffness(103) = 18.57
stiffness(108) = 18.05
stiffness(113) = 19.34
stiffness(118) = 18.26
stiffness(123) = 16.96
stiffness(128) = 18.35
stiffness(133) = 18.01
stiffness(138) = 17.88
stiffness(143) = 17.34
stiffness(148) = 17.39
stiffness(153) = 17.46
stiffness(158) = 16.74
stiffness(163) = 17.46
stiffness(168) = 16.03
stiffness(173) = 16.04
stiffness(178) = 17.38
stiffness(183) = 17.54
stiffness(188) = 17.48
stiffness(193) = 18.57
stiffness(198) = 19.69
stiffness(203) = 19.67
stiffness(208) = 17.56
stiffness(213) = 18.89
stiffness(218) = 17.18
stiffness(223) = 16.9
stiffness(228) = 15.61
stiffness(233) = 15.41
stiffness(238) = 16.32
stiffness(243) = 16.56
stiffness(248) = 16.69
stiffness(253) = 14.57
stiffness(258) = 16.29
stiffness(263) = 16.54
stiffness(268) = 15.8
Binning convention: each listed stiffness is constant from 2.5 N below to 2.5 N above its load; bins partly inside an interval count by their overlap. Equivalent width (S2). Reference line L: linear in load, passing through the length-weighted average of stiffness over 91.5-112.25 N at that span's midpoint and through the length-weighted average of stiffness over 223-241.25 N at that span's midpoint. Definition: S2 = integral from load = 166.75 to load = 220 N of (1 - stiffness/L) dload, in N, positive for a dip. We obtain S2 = -3.16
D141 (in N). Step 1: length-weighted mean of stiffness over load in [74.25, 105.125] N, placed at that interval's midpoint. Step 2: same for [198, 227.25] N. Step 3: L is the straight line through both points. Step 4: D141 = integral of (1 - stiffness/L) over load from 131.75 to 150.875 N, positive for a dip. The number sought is 1.0 N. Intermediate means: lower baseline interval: 19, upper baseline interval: 18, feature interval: 17.6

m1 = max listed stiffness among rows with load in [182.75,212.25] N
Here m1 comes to 19.69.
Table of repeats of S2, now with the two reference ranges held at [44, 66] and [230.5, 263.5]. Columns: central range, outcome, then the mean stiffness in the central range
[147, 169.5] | -0.5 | 17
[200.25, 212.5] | -1.8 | 18.7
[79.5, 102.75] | -2.5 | 19.1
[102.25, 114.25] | -1.1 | 18.6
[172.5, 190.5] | -0.8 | 17.2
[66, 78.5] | -0.6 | 18.1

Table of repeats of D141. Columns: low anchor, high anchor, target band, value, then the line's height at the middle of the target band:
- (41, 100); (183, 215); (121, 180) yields 3.70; 18.4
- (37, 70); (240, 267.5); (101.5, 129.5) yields -2.10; 17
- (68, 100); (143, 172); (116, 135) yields -0.11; 17.8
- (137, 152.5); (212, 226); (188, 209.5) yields -1.61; 17.5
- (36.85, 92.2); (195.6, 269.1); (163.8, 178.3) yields 0.67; 17.3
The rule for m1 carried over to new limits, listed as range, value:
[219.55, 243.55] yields 16.9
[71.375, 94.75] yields 19.04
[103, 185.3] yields 19.34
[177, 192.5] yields 17.54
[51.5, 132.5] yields 21.19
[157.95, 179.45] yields 17.46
